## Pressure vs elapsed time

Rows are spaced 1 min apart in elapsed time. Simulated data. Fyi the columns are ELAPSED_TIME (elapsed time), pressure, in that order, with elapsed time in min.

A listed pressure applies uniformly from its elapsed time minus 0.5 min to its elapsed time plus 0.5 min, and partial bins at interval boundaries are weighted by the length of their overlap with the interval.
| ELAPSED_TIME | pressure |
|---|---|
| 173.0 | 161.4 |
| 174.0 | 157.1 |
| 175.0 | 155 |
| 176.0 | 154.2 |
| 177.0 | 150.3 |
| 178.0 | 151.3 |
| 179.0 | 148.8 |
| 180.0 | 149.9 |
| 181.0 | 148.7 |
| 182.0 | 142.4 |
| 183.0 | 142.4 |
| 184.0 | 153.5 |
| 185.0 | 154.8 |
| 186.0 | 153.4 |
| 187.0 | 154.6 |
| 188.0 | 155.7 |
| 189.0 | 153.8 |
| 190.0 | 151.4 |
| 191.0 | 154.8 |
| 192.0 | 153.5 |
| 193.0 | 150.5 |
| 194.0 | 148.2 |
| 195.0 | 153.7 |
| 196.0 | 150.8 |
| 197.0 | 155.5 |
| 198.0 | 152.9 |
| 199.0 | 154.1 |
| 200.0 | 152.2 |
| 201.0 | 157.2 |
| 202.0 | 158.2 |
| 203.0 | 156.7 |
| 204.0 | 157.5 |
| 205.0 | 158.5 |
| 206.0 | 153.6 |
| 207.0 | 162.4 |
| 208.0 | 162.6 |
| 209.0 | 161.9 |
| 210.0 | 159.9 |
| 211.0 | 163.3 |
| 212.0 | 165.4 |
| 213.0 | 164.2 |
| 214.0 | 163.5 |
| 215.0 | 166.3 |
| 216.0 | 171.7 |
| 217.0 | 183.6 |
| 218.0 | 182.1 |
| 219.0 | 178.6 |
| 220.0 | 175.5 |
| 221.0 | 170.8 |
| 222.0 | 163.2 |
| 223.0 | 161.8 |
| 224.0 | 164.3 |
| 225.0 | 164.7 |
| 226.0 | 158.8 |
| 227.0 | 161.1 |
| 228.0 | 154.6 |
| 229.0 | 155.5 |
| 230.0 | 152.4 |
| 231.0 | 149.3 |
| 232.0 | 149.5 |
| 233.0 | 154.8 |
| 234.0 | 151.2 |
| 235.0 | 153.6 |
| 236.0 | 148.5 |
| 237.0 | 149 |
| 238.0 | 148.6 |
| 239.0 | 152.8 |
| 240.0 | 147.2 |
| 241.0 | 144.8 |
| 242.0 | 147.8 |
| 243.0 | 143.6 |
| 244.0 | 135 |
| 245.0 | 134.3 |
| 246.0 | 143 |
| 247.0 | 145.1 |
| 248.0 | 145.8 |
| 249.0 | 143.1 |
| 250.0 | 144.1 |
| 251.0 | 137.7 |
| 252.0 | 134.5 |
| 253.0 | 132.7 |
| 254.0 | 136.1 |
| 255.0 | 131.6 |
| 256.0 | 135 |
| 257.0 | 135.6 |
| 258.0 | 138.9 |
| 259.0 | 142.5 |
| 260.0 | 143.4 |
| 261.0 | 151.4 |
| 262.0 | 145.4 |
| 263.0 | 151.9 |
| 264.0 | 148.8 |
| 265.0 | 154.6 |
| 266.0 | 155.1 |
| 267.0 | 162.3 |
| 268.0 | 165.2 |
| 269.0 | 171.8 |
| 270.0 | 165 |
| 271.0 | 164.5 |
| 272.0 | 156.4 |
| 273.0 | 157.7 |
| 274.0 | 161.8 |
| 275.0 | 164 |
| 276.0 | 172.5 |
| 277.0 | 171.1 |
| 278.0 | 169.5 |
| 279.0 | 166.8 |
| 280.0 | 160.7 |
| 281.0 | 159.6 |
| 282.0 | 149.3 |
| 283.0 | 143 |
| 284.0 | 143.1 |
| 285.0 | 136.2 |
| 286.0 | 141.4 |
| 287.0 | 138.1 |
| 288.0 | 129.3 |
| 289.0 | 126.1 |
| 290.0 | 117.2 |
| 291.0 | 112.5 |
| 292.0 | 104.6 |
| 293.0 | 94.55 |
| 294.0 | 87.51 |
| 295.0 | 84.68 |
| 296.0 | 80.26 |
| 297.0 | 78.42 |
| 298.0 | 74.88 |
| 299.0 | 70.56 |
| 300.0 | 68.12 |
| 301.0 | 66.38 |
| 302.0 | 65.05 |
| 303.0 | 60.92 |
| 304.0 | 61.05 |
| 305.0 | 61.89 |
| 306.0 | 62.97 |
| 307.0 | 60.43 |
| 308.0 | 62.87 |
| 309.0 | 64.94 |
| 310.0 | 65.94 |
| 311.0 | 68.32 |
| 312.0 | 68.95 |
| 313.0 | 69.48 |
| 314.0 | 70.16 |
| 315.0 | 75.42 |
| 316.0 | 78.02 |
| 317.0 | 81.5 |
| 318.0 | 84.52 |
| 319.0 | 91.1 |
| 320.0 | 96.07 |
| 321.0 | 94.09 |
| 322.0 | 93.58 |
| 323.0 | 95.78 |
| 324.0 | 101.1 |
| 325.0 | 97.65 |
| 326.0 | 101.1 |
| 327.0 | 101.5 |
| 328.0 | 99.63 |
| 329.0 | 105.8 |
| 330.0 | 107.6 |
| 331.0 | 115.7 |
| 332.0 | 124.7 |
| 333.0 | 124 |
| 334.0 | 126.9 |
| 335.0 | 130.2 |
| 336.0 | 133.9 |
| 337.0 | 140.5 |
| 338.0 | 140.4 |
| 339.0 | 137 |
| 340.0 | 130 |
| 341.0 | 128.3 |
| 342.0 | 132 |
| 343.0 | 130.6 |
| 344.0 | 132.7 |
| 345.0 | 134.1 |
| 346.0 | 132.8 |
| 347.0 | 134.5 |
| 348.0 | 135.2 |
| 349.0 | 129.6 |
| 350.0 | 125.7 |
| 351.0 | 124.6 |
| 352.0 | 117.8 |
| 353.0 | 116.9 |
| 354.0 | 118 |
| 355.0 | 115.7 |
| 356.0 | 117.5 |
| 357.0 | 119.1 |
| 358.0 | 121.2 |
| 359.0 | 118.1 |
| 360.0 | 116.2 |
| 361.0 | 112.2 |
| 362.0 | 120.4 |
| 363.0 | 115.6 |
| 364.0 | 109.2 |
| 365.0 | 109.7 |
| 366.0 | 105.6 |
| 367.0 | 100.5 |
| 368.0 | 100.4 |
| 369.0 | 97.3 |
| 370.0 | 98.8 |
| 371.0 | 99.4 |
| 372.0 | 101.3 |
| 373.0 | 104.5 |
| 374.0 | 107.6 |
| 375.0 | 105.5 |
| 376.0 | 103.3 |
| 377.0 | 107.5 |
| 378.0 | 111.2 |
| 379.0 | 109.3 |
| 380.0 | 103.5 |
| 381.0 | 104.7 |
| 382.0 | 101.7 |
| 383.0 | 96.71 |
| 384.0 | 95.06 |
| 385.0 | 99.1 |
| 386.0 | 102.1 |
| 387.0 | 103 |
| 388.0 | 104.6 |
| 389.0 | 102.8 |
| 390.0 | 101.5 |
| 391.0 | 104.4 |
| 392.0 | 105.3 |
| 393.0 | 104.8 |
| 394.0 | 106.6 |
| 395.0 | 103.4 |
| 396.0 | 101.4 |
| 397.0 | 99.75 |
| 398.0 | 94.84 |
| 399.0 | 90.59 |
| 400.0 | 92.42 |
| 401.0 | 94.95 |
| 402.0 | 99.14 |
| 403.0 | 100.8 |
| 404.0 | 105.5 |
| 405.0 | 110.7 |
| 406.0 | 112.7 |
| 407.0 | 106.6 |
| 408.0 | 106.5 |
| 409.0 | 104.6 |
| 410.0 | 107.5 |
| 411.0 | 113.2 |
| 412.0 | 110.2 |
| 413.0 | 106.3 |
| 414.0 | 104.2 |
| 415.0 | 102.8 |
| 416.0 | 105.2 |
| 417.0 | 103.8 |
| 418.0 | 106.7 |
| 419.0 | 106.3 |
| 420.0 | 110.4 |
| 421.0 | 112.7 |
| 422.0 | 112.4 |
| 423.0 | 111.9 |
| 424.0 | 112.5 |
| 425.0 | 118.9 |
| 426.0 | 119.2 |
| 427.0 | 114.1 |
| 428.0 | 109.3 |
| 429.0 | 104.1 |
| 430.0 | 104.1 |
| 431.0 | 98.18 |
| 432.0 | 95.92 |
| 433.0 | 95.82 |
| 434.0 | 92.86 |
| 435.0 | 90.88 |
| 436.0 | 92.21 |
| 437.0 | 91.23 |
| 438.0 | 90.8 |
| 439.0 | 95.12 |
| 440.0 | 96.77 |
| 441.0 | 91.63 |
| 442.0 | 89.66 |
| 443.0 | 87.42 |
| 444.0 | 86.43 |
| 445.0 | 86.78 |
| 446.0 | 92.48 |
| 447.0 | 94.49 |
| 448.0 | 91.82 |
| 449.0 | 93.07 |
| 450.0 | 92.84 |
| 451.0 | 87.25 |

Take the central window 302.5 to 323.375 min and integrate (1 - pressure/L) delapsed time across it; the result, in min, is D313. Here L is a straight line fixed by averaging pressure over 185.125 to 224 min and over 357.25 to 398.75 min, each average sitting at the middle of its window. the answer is 8.5 min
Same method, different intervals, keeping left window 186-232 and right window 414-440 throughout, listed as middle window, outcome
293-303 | 4.50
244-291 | -1.02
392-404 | 1.27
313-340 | 4.96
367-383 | 1.87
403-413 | 0.05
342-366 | 0.14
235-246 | 0.46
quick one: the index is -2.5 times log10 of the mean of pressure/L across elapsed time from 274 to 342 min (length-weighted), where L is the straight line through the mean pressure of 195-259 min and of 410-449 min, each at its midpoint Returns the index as 0.24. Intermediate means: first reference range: 154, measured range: 106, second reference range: 101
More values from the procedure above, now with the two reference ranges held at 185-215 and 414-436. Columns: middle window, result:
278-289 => -0.069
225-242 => -0.022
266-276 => -0.162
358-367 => 0.064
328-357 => -0.013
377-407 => 0.110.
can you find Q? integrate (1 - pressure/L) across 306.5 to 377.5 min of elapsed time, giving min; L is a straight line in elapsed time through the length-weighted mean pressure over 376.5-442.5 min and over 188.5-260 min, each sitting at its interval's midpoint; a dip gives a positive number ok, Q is 7.7 min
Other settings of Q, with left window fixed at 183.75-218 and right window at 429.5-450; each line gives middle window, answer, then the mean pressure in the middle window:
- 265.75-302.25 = 1.42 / 131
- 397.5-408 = 0.19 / 101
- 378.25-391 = 0.67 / 102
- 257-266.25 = -0.36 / 147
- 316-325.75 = 2.58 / 92.3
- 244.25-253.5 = 0.34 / 140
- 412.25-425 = -1.26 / 108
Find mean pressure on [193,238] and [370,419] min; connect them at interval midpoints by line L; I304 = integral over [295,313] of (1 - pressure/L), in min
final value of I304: 8.8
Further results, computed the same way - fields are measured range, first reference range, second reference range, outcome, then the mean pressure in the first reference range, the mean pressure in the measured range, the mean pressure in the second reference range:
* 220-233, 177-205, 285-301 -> -2.4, 153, 159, 101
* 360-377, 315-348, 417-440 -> 0.6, 114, 106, 104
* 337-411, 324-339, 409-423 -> 1.3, 118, 111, 108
